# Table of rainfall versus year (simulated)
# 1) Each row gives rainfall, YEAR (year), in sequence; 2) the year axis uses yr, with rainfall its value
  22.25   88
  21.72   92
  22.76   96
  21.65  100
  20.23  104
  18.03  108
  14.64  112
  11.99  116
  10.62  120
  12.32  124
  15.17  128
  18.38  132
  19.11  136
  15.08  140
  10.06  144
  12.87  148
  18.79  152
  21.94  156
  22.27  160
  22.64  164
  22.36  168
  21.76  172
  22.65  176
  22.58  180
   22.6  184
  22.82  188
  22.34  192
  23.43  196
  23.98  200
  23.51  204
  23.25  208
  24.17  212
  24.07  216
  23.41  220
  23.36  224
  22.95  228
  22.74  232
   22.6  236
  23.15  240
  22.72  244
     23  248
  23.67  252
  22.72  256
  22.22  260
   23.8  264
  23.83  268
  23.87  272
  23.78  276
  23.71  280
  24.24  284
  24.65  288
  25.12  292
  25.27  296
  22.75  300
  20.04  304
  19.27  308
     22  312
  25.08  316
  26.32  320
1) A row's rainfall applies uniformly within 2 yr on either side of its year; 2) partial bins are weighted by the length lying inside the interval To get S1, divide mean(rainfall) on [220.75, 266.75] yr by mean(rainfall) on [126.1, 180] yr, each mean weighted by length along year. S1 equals 1.22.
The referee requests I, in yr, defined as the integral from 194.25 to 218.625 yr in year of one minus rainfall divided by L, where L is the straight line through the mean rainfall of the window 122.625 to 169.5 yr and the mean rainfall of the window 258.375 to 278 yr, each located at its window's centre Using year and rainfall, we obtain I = -3.8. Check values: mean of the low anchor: 17.6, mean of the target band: 23.7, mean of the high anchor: 23.5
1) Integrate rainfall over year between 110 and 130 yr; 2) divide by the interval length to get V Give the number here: 12.9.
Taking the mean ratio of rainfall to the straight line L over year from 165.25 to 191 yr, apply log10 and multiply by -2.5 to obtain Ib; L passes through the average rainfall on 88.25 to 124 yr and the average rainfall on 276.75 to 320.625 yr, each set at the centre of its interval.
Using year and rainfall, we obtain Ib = -0.14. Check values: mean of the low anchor 17.6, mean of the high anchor 23.4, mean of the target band 22.5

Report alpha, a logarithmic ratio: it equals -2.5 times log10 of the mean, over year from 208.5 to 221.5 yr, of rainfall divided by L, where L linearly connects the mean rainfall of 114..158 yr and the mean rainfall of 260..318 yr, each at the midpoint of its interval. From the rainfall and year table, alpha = -0.225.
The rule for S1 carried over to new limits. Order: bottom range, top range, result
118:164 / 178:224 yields 1.43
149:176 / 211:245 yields 1.09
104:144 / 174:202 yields 1.52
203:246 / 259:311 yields 1.00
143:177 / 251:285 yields 1.20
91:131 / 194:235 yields 1.39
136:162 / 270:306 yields 1.39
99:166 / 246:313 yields 1.39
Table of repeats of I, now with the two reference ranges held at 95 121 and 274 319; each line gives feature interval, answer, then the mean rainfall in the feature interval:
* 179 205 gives -4.1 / 23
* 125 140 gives 0.9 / 16.9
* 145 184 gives -3.3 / 20.7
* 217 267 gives -3.5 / 23.1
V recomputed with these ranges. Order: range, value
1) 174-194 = 22.6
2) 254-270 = 23.1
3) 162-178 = 22.4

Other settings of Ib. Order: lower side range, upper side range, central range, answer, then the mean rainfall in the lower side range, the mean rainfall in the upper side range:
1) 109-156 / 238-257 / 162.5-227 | -0.20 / 14.9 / 23.1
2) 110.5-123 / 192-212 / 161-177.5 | -0.17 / 12.3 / 23.5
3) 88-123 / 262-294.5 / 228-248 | -0.01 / 17.8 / 24.1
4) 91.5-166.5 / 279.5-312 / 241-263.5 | -0.07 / 17.3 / 23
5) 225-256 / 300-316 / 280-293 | -0.12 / 23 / 21.3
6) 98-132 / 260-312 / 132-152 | 0.12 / 15.7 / 23.3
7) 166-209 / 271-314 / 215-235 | -0.01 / 22.8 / 23.1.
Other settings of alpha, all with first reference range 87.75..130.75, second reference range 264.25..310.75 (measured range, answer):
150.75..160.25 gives -0.12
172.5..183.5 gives -0.15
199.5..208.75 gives -0.15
